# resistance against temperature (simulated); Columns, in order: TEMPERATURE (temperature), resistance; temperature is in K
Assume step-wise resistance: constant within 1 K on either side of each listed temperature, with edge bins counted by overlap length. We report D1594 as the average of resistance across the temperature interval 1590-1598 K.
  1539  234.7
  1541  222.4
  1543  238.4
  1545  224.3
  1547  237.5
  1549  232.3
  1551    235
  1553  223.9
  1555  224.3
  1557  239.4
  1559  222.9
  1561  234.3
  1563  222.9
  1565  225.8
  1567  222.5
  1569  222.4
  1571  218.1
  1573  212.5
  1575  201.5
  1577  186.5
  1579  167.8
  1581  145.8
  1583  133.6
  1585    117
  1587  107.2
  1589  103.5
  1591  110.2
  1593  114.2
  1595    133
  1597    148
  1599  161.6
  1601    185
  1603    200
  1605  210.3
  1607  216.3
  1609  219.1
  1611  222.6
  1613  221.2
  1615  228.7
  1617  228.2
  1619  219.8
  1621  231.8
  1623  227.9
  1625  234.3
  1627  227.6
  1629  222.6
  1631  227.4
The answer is 126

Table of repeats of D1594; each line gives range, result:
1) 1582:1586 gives 125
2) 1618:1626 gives 228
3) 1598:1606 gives 189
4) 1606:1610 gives 218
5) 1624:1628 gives 231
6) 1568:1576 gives 214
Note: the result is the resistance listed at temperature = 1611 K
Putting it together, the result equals 222.6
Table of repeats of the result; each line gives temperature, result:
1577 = 186.5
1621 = 231.8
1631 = 227.4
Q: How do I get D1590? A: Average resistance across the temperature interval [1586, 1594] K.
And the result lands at 109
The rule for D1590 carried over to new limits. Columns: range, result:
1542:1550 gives 233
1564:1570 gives 224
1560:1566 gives 228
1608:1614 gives 221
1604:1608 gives 213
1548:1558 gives 231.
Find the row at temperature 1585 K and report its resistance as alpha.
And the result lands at 117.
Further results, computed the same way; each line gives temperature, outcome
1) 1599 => 161.6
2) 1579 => 167.8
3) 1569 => 222.4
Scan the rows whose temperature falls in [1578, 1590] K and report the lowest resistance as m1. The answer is 103.5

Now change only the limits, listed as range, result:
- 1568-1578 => 186.5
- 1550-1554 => 223.9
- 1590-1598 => 110.2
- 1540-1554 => 222.4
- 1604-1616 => 210.3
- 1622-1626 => 227.9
